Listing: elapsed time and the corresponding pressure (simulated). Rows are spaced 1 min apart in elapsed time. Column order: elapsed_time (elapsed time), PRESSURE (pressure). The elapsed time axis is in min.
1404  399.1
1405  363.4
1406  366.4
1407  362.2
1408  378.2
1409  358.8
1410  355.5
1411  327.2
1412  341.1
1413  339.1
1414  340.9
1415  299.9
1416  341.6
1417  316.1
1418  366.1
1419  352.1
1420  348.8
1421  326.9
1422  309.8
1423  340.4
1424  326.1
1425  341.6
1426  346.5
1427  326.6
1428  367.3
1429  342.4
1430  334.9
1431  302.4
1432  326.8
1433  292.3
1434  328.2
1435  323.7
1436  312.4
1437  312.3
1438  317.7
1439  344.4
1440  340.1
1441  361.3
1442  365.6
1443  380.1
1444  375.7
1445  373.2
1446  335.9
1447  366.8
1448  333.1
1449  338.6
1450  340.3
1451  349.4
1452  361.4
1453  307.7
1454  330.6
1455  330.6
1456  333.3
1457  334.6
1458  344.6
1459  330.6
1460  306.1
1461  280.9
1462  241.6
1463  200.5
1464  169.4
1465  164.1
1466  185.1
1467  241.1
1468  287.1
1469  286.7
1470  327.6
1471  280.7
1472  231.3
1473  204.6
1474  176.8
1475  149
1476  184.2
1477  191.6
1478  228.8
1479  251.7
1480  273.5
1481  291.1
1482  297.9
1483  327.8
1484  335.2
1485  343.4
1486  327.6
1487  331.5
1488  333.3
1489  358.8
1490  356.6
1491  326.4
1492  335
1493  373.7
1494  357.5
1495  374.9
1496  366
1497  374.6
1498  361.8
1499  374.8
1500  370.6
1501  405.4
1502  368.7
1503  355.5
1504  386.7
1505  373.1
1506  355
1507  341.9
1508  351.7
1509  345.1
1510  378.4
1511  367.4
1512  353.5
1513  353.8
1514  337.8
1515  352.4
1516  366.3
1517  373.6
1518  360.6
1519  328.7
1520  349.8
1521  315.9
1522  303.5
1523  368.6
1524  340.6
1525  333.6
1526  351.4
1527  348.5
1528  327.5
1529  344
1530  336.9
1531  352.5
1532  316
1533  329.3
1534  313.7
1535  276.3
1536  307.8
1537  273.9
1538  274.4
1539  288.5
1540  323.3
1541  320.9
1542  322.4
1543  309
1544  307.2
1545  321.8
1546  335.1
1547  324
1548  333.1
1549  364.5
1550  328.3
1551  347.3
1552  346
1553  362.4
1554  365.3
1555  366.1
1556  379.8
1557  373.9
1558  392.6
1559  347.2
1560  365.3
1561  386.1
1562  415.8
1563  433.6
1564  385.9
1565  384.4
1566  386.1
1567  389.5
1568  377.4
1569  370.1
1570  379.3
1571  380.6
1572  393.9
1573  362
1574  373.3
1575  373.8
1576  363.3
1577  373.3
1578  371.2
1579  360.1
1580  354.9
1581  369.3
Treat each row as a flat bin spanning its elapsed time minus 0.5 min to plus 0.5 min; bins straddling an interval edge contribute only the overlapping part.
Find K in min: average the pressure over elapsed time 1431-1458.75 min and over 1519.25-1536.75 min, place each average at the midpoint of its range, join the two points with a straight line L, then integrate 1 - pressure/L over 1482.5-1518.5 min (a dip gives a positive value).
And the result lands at -2.67 min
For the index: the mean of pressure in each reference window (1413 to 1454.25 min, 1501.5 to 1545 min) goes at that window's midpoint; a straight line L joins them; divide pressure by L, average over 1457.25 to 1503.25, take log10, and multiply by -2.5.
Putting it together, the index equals 0.144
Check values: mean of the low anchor 338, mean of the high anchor 337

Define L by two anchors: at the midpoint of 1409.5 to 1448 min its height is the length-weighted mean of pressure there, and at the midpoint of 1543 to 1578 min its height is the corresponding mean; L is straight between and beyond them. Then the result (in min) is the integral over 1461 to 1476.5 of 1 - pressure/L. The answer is 5.49 min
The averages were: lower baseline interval 338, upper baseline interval 367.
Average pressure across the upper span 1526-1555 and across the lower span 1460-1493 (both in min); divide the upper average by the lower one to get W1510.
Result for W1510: 1.2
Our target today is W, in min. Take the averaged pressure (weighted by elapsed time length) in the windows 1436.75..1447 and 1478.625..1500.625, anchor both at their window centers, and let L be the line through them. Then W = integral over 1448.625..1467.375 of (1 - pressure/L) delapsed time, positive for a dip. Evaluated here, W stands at 3.2 min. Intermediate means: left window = 352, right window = 339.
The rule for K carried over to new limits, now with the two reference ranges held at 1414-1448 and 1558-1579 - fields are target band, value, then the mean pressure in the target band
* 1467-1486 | 4.93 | 261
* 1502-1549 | 3.93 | 336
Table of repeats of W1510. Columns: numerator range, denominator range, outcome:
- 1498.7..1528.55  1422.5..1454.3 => 1.05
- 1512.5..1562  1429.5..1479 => 1.15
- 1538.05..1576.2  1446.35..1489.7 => 1.26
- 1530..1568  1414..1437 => 1.04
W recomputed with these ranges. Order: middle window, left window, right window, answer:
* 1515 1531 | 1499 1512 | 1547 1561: 0.9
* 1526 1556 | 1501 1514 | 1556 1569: 3.9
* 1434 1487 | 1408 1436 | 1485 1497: 7.3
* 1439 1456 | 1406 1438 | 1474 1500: -1.2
